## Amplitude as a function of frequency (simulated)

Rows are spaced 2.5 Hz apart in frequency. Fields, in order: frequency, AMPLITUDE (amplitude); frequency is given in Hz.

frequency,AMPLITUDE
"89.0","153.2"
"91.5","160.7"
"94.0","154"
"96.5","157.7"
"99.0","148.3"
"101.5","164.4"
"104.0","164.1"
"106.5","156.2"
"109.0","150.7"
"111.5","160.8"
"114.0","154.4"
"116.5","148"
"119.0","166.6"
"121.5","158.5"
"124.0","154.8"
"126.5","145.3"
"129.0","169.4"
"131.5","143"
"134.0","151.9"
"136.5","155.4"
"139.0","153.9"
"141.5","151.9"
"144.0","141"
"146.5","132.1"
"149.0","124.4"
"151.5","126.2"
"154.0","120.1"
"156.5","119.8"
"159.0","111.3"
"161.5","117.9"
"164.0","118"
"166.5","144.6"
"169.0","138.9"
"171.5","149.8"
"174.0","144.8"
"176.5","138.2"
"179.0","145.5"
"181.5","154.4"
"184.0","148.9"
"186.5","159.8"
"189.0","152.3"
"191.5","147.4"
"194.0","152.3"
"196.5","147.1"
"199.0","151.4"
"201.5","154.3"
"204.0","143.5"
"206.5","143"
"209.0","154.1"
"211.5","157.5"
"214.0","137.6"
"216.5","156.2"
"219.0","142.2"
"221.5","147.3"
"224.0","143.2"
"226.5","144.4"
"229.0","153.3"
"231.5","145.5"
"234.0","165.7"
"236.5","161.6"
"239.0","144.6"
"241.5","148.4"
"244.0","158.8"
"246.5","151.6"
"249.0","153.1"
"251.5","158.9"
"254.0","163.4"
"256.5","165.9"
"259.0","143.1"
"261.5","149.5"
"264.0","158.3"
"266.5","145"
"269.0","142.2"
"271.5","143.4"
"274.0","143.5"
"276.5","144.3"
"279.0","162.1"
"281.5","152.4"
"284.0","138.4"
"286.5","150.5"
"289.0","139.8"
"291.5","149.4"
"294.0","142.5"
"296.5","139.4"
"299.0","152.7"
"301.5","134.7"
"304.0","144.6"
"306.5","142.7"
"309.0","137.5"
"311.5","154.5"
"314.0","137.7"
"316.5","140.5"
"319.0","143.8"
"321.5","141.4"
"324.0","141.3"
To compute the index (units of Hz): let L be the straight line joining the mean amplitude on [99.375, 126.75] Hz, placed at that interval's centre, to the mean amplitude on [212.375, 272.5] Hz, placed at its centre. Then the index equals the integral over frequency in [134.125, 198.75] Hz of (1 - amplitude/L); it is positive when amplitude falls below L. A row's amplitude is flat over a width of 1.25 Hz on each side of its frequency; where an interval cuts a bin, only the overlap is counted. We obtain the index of 5.94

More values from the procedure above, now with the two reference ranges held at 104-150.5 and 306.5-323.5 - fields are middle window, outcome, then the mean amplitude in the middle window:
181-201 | -0.5 Hz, 152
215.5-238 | -0.7 Hz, 151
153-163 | 2.2 Hz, 117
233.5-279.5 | -2.3 Hz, 152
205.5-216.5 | -0.1 Hz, 149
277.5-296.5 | -0.5 Hz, 147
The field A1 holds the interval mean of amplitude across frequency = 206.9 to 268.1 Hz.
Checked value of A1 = 152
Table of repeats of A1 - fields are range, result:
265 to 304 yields 145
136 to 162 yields 132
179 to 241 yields 150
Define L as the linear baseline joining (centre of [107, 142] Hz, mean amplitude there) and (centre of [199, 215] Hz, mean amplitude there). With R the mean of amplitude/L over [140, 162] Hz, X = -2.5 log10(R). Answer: 0.19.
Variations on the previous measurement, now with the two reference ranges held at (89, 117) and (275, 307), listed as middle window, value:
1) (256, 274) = -0.010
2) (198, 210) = 0.011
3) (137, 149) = 0.079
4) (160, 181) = 0.112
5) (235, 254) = -0.045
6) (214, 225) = 0.026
